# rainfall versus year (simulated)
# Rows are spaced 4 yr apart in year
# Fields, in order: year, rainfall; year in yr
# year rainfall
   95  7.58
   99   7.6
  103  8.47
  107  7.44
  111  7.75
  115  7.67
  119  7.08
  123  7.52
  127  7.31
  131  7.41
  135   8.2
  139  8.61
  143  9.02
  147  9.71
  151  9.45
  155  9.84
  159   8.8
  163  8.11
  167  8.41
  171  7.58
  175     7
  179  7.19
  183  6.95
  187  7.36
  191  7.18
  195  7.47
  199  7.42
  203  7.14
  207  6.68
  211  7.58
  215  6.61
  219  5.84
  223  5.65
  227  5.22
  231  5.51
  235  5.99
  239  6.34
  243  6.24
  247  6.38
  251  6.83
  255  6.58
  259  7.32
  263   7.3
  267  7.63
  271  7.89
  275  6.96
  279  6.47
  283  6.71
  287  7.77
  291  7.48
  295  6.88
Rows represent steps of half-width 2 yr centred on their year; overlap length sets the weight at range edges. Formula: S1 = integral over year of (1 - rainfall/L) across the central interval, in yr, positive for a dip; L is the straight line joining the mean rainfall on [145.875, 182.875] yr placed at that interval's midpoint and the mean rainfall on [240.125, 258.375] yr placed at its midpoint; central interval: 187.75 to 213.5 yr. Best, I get 1.2 yr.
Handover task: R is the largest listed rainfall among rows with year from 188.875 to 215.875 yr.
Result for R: 7.58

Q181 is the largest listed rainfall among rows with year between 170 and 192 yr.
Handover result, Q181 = 7.58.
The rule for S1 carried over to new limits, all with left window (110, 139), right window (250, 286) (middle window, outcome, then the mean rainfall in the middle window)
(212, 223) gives 1.6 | 6.24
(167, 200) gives 0.4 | 7.33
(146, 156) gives -2.8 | 9.64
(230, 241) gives 1.9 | 5.99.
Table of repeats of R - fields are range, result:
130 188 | 9.84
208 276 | 7.89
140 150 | 9.71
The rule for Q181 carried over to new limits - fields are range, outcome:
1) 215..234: 6.61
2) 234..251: 6.83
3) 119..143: 9.02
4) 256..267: 7.63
